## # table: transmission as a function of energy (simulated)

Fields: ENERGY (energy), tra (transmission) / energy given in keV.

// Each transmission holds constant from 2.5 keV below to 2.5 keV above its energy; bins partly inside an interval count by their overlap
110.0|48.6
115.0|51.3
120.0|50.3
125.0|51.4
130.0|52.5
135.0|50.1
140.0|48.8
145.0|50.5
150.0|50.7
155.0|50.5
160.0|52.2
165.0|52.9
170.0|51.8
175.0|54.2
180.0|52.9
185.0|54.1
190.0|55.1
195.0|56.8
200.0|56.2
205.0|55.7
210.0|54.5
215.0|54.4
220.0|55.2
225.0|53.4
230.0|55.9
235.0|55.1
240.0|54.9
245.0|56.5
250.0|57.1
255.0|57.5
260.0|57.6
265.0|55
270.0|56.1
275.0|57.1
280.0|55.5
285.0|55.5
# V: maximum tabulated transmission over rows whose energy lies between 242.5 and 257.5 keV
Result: 57.5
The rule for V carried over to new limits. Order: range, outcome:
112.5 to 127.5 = 51.4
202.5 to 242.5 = 55.9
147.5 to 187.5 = 54.2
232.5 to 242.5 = 55.1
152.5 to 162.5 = 52.2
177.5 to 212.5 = 56.8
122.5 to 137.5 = 52.5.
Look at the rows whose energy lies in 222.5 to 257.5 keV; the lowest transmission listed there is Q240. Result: 53.4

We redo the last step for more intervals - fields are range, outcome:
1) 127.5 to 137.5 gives 50.1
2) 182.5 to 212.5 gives 54.1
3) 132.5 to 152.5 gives 48.8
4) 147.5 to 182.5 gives 50.5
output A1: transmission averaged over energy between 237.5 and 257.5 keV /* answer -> 56.5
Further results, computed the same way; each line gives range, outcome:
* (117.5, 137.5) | 51.1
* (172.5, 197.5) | 54.6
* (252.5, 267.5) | 56.7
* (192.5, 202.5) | 56.5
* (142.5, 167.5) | 51.4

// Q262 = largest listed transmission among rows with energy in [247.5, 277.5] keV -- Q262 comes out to 57.6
